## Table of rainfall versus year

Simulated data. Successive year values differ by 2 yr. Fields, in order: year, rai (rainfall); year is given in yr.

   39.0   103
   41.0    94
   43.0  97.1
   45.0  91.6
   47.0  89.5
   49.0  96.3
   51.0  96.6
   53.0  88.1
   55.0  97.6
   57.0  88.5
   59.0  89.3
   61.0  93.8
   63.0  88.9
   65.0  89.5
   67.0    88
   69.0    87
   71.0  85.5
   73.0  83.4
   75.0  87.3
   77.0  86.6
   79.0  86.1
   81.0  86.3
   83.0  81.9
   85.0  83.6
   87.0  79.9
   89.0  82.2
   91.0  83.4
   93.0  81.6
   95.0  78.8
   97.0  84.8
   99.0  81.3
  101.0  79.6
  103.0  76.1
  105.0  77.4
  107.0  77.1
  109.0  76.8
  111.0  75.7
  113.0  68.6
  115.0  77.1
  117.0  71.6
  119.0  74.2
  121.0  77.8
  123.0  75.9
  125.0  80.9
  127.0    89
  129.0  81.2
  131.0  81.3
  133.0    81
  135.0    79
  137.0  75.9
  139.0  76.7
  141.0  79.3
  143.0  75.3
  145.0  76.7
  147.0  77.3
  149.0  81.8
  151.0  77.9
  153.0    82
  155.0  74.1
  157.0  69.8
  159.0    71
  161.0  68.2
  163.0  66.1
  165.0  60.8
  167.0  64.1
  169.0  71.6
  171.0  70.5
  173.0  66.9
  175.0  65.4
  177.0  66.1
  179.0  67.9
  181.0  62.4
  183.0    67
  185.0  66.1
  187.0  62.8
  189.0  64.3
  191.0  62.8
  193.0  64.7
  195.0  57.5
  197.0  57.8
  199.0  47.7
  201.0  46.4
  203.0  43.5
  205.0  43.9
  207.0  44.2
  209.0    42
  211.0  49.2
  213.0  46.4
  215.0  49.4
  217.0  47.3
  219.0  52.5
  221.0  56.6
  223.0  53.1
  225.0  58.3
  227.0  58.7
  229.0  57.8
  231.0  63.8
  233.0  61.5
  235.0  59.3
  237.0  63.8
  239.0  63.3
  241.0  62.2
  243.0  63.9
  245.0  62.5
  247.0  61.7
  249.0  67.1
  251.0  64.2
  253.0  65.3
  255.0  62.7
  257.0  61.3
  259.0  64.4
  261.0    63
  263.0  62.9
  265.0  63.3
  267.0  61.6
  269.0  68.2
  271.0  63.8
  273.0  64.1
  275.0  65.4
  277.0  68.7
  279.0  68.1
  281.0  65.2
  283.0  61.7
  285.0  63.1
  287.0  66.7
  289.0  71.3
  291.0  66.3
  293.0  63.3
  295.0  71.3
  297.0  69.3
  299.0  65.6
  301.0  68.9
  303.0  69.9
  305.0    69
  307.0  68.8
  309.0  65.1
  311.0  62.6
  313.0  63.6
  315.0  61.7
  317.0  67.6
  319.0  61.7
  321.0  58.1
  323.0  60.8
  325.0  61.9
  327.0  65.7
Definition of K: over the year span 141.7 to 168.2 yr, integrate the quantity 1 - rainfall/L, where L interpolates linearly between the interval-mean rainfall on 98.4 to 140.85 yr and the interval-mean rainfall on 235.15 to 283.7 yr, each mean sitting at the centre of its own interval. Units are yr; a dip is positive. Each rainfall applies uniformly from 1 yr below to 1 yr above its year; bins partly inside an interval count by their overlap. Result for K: 0.57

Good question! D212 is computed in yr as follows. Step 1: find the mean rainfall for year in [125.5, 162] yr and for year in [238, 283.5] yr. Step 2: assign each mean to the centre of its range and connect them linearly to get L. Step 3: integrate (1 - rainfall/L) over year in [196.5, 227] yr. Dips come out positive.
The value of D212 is 8.9 yr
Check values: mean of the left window 77.7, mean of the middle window 49.4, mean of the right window 64.1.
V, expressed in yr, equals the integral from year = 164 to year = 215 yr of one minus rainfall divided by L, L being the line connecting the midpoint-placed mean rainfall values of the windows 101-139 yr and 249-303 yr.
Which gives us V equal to 9.91 yr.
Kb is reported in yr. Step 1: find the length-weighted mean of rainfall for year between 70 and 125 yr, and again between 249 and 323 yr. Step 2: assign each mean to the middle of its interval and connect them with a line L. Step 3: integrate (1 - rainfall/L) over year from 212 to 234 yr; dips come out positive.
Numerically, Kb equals 4.7 yr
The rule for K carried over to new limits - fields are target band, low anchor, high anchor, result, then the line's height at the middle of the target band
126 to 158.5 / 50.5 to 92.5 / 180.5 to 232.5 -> -3.8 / 70.2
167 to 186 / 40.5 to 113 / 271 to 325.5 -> 2.4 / 76.6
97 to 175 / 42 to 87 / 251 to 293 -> 5.1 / 80.7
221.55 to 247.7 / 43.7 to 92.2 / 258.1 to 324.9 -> 3.8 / 71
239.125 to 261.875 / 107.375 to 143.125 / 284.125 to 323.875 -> 1.9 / 69.3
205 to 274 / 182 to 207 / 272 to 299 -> 3.0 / 61.4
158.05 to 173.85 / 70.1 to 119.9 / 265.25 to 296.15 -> 1.6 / 74.8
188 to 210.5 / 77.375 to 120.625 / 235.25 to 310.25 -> 6.0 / 71.2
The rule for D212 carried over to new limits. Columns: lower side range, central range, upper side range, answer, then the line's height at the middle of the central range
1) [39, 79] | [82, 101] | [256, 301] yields 1.12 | 86.9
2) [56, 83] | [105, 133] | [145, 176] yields 0.37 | 78.7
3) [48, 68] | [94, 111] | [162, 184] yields 0.63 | 81.8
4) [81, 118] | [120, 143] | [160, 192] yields -1.93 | 73.5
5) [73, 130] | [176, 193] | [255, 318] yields 2.01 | 73.6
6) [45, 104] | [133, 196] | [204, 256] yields -0.72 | 69.3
